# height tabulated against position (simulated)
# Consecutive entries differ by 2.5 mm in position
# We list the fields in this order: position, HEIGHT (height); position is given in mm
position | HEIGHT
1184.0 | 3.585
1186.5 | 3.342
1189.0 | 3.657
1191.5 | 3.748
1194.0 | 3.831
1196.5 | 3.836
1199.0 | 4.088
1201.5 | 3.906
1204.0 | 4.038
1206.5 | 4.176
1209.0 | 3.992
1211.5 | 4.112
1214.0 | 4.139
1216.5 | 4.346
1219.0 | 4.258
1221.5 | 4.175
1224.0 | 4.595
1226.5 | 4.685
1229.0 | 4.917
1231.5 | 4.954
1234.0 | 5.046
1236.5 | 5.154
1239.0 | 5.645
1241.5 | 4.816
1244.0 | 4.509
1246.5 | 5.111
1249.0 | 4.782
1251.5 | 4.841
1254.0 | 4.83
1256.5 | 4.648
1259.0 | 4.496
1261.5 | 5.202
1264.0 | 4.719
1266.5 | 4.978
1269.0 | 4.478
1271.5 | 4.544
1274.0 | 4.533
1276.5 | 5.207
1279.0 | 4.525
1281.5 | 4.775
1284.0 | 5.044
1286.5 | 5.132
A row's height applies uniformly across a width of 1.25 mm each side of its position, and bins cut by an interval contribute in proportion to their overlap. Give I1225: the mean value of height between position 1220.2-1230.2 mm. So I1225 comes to 4.59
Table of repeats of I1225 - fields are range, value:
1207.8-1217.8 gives 4.15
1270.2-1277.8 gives 4.76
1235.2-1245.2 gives 5.03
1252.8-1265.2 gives 4.78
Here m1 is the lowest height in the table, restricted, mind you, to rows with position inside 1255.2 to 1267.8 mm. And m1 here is 4.496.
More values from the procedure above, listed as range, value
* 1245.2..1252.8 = 4.782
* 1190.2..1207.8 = 3.748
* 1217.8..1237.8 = 4.175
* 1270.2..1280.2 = 4.525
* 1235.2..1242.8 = 4.816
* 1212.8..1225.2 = 4.139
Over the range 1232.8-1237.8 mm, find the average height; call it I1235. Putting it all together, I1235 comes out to 5.11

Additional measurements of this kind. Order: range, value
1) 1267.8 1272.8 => 4.51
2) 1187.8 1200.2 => 3.83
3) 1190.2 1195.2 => 3.79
